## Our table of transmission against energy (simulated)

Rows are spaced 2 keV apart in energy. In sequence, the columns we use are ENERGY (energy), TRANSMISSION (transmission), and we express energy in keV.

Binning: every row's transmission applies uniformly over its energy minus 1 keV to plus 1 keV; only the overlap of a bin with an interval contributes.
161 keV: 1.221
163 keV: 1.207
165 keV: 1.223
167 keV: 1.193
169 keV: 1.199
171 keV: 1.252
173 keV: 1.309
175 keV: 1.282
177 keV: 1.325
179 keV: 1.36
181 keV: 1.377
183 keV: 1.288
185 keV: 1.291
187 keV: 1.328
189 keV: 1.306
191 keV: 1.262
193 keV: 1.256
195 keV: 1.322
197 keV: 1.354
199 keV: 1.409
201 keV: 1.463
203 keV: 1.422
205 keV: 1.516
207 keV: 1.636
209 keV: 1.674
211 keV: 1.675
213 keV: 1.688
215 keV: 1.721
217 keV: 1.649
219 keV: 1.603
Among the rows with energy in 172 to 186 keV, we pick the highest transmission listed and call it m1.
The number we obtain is 1.377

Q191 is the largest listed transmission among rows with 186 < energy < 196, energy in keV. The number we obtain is 1.328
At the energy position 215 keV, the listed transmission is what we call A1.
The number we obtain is 1.721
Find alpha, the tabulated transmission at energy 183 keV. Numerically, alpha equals 1.288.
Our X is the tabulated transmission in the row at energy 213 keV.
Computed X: 1.688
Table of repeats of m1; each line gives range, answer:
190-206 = 1.516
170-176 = 1.309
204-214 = 1.688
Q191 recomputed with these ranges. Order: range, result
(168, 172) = 1.252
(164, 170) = 1.223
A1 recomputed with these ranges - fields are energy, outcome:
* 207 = 1.636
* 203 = 1.422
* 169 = 1.199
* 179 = 1.36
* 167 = 1.193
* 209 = 1.674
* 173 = 1.309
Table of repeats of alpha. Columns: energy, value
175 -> 1.282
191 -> 1.262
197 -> 1.354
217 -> 1.649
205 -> 1.516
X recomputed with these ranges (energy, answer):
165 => 1.223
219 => 1.603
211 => 1.675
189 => 1.306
